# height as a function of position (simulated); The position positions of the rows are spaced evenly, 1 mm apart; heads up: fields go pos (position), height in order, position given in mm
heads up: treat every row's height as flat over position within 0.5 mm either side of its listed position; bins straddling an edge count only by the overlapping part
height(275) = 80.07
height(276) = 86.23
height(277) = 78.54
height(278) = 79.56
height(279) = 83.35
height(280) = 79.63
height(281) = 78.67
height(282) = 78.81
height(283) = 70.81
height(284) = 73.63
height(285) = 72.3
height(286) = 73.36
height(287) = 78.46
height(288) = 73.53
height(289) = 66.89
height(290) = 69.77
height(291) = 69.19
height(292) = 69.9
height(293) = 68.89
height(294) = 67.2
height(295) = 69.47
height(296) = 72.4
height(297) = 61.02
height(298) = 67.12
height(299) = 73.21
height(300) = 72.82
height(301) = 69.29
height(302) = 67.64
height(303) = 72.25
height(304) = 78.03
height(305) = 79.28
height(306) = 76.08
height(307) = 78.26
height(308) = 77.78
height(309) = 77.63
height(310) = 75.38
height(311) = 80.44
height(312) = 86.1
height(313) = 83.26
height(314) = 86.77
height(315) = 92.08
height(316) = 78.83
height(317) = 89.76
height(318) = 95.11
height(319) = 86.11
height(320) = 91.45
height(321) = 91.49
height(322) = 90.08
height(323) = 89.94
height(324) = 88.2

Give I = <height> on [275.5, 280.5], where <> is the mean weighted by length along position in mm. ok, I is 81.5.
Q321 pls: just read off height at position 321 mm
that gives 91.49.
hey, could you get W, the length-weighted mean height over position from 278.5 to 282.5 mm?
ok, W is 80.1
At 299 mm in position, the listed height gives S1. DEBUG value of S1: 73.21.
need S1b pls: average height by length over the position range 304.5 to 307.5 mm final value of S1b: 77.9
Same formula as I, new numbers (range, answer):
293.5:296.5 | 69.7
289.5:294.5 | 69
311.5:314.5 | 85.4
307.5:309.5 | 77.7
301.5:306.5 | 74.7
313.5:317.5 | 86.9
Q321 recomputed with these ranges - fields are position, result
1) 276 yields 86.23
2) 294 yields 67.2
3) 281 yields 78.67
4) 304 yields 78.03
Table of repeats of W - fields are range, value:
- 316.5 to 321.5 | 90.8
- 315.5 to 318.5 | 87.9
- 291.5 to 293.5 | 69.4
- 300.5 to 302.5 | 68.5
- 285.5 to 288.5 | 75.1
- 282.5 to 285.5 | 72.2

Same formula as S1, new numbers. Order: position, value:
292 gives 69.9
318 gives 95.11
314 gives 86.77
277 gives 78.54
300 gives 72.82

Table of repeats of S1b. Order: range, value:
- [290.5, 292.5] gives 69.5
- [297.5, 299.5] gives 70.2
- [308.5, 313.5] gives 80.6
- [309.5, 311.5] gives 77.9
